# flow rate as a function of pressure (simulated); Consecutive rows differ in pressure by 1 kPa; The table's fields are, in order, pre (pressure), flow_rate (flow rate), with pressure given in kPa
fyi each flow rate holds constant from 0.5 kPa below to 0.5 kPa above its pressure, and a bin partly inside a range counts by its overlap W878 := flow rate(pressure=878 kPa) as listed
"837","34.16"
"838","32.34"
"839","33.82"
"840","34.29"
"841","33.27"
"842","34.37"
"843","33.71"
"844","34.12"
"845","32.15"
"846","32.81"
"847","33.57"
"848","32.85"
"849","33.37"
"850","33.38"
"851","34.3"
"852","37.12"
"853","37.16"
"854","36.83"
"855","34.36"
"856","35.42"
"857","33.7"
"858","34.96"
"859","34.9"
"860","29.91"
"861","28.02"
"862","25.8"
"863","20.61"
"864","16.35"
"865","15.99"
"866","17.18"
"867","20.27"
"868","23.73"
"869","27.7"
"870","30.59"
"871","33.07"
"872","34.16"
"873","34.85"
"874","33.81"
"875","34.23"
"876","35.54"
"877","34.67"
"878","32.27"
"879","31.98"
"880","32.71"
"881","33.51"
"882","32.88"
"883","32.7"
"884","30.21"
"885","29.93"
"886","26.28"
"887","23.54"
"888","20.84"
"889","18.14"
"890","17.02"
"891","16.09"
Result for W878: 32.27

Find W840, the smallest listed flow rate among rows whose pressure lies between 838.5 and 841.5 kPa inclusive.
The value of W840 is 33.27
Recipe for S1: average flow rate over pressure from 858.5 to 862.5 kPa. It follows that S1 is 29.7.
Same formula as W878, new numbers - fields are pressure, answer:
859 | 34.9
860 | 29.91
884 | 30.21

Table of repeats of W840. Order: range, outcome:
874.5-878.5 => 32.27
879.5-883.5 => 32.7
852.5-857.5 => 33.7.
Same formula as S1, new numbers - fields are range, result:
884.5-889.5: 23.7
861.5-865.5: 19.7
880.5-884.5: 32.3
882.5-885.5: 30.9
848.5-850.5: 33.4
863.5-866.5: 16.5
